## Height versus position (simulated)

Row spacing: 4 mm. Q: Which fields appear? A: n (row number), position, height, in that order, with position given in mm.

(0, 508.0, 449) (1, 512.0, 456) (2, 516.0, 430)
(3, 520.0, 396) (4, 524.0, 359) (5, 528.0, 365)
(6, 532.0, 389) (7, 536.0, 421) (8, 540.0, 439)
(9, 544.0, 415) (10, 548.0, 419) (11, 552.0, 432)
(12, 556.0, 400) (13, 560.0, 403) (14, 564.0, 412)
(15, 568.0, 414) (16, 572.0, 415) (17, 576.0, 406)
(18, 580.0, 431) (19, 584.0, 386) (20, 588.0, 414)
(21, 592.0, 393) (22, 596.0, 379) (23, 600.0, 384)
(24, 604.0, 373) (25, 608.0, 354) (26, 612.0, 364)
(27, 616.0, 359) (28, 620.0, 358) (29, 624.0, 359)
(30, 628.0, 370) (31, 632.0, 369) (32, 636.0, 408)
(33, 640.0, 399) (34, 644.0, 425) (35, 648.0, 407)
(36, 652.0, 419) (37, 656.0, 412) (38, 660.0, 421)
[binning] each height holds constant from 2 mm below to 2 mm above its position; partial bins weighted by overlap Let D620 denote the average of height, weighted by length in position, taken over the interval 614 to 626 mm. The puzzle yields 359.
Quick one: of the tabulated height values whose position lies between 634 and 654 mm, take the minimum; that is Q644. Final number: 399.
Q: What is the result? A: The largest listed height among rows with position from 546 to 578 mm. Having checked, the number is 432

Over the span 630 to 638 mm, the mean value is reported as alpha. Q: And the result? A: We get 388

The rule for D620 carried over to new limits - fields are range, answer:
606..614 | 359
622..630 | 364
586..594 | 404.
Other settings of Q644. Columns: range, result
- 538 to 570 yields 400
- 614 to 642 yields 358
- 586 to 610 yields 354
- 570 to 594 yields 386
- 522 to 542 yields 359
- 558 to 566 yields 403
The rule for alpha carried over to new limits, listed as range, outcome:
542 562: 414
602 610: 364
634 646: 411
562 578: 412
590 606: 382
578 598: 401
